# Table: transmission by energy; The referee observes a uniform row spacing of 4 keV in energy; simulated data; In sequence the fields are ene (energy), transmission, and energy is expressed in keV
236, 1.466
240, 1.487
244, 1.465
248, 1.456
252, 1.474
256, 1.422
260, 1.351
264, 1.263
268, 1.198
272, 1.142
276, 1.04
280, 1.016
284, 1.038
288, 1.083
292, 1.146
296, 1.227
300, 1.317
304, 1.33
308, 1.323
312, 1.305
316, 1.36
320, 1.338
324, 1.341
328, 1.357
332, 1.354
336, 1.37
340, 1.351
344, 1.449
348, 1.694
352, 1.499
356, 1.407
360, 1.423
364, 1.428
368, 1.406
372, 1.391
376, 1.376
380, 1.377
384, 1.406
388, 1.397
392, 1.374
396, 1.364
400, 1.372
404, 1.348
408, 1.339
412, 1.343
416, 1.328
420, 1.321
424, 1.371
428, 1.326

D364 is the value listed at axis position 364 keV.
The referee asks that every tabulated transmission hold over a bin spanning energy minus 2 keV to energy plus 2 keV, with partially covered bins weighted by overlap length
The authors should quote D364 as 1.428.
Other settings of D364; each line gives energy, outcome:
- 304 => 1.33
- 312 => 1.305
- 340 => 1.351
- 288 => 1.083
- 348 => 1.694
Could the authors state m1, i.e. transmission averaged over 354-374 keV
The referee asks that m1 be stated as 1.41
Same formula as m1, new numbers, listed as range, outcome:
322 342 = 1.35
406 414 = 1.34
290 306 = 1.26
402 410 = 1.34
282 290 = 1.06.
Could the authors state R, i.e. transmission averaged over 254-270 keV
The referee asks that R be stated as 1.31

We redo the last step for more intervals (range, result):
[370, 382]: 1.38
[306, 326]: 1.33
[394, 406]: 1.36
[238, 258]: 1.46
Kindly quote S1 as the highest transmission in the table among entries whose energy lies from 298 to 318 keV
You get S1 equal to 1.36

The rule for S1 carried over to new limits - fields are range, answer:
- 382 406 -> 1.406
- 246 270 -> 1.474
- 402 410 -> 1.348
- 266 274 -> 1.198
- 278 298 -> 1.227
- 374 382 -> 1.377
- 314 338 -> 1.37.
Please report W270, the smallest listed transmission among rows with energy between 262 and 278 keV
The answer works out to 1.04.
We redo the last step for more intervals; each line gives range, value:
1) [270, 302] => 1.016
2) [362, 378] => 1.376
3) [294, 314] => 1.227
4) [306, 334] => 1.305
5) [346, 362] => 1.407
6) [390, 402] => 1.364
